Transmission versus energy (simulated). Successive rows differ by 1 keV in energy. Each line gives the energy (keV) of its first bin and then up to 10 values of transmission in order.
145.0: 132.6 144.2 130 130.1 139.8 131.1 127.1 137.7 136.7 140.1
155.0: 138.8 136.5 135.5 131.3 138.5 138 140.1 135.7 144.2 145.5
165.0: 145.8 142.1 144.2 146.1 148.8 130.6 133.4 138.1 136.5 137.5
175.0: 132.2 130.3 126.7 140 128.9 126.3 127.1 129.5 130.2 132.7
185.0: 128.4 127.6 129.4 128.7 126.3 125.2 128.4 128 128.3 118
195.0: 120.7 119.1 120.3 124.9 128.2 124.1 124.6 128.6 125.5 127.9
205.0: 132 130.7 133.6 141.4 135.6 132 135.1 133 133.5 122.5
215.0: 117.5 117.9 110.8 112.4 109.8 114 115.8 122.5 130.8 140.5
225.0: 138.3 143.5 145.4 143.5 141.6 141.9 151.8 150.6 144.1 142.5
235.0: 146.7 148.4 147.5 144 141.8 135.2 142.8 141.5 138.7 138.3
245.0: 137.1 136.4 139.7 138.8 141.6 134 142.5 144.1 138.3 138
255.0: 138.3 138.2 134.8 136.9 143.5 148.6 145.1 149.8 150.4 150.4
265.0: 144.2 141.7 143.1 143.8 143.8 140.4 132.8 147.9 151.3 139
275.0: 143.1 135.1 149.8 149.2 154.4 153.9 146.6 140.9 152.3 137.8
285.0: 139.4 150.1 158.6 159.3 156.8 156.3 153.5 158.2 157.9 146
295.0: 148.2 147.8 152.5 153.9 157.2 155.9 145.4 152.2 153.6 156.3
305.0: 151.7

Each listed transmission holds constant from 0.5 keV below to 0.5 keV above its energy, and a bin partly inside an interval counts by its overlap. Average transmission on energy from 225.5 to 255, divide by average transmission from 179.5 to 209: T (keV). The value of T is 1.11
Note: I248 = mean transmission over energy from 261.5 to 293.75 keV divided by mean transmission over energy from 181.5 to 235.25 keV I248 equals 1.14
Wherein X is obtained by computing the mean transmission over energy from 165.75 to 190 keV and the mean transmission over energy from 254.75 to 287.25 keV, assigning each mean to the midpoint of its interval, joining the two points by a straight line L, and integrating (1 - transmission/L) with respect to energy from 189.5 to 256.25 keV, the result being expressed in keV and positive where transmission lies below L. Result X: 2.7 keV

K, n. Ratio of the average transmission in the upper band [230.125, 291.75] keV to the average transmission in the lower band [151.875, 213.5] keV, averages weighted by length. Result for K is 1.09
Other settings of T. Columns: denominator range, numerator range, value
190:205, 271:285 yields 1.16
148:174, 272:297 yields 1.08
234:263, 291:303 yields 1.08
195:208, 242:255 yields 1.10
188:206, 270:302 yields 1.19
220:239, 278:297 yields 1.08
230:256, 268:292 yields 1.04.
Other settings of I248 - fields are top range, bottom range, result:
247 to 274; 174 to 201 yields 1.12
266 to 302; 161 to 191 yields 1.11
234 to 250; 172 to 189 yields 1.08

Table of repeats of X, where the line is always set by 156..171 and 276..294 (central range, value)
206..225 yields 2.46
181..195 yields 1.45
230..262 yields 1.23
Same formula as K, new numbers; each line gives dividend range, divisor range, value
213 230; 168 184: 0.95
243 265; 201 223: 1.13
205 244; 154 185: 0.99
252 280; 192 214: 1.12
